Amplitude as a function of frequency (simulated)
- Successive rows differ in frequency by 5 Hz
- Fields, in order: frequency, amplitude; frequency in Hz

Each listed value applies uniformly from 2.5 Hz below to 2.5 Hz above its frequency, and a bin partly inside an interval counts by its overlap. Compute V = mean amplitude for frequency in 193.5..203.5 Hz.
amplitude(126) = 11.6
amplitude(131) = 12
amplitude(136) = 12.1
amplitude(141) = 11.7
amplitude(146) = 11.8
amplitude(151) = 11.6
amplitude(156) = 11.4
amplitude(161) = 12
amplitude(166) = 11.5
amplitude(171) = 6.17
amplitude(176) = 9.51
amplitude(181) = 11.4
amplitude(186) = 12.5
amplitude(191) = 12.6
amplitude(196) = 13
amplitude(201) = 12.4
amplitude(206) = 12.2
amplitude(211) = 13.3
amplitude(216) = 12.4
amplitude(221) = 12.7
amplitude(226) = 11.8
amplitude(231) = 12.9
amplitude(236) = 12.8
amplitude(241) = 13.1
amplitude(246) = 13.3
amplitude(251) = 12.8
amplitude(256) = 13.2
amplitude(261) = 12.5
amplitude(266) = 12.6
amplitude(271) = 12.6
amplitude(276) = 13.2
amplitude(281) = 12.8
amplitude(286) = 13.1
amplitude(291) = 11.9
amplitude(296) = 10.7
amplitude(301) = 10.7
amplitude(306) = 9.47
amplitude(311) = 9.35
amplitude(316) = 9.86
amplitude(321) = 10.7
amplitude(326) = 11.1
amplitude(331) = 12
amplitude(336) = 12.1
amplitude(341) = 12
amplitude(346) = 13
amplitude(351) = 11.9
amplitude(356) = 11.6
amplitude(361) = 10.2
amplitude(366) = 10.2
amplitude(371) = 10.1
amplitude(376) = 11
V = 12.7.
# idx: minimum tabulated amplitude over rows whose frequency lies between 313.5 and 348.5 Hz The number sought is 9.86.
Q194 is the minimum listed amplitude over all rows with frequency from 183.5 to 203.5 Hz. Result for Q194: 12.4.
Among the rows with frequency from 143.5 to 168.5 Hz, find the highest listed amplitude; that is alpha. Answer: 12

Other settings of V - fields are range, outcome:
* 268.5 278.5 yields 12.9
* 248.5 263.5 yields 12.8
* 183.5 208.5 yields 12.5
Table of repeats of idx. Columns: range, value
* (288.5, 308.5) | 9.47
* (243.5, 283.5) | 12.5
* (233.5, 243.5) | 12.8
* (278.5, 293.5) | 11.9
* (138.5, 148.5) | 11.7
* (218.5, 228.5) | 11.8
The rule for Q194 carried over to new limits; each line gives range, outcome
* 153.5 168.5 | 11.4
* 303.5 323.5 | 9.35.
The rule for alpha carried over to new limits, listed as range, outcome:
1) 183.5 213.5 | 13.3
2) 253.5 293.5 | 13.2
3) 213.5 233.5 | 12.9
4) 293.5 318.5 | 10.7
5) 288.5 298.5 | 11.9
